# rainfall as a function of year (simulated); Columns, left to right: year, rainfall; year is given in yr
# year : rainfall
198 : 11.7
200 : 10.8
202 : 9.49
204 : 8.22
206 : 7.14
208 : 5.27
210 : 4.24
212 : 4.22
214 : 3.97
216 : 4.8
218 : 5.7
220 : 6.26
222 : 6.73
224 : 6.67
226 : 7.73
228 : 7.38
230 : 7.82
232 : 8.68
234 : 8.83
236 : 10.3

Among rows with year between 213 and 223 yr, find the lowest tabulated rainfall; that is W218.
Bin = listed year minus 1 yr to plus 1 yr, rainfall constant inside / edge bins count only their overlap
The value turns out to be 3.97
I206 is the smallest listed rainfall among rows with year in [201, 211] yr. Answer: 4.24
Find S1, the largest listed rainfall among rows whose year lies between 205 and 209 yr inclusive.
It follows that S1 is 7.14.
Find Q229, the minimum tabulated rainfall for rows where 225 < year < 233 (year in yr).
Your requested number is 7.38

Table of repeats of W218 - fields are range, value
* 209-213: 4.22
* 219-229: 6.26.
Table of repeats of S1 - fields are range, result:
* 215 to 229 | 7.73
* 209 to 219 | 5.7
